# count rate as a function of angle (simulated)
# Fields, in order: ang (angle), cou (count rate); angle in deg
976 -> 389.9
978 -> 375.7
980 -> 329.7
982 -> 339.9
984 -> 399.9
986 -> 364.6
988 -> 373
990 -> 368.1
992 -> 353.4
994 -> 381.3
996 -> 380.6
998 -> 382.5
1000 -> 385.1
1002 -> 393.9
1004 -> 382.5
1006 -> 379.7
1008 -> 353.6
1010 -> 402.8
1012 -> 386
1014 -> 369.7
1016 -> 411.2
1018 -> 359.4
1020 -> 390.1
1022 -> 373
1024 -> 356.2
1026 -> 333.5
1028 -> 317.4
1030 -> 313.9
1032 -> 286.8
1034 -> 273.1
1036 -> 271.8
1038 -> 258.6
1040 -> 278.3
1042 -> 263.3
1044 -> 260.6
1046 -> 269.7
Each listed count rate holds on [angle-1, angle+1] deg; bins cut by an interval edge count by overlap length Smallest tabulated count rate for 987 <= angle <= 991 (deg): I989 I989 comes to 368.1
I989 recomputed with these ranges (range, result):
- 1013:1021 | 359.4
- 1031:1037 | 271.8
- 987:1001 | 353.4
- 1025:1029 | 317.4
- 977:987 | 329.7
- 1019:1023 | 373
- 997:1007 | 379.7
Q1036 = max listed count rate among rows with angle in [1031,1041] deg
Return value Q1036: 286.8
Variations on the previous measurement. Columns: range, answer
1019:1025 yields 390.1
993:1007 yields 393.9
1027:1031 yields 317.4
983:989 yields 399.9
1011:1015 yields 386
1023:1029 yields 356.2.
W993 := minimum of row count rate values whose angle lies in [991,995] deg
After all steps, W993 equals 353.4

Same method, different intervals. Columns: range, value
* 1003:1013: 353.6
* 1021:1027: 333.5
